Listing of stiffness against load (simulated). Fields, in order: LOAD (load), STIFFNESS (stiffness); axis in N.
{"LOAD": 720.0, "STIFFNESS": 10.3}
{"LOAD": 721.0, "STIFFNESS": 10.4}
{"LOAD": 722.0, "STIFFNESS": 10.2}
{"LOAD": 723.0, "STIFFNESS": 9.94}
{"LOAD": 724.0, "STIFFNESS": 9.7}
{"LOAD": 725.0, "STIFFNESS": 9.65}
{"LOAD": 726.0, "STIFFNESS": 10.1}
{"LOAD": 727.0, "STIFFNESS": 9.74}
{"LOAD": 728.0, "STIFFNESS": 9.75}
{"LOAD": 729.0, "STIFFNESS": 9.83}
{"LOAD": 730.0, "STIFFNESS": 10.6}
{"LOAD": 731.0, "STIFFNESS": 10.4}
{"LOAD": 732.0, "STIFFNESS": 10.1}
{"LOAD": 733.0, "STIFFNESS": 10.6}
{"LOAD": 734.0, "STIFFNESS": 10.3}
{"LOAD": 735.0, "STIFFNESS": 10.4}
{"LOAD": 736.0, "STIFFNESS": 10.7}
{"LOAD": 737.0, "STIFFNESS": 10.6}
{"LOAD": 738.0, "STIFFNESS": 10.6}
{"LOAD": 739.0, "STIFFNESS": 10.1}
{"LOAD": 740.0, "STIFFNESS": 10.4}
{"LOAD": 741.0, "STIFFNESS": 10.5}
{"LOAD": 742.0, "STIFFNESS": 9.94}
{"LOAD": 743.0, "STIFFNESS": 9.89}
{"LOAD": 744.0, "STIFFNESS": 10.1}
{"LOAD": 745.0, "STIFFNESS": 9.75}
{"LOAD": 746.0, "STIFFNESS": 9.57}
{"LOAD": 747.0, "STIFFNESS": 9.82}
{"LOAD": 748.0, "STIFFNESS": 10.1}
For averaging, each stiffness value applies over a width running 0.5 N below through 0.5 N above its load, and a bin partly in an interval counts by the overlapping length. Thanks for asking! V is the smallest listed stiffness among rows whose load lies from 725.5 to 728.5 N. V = 9.74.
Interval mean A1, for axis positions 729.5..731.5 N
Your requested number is 10.5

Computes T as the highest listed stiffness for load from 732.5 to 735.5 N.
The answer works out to 10.6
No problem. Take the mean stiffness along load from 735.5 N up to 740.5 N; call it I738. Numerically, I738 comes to 10.5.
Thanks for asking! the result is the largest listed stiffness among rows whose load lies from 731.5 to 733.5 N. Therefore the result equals 10.6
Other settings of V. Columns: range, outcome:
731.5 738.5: 10.1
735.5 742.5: 9.94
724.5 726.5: 9.65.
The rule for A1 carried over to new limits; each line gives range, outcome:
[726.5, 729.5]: 9.77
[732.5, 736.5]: 10.5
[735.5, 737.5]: 10.6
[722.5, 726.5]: 9.85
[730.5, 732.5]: 10.2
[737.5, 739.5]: 10.3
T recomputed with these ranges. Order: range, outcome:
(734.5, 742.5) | 10.7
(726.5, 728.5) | 9.75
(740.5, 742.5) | 10.5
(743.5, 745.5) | 10.1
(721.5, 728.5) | 10.2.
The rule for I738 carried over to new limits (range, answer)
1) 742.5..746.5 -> 9.83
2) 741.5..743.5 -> 9.91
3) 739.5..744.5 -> 10.2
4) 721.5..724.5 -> 9.95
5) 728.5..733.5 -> 10.3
